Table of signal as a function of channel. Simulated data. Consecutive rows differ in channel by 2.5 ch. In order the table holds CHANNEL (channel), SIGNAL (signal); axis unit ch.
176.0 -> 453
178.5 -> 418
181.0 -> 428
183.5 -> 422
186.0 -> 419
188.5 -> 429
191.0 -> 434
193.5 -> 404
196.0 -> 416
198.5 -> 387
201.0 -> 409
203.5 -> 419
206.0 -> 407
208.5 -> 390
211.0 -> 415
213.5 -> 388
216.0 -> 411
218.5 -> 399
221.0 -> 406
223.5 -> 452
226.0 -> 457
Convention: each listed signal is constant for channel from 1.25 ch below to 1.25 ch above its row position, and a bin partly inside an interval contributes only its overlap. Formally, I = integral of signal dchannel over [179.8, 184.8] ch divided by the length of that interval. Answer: 425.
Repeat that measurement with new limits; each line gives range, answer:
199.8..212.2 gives 408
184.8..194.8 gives 421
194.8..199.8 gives 401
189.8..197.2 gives 418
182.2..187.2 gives 421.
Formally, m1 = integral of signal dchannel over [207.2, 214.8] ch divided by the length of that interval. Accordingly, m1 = 398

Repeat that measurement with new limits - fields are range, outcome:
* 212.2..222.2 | 401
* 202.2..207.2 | 413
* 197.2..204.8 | 405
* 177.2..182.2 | 423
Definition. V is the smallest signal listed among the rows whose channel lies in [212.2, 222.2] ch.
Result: 388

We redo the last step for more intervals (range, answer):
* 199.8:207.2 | 407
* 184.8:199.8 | 387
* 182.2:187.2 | 419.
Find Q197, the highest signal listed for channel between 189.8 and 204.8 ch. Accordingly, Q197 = 434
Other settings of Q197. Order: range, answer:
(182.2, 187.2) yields 422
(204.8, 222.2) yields 415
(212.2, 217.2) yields 411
